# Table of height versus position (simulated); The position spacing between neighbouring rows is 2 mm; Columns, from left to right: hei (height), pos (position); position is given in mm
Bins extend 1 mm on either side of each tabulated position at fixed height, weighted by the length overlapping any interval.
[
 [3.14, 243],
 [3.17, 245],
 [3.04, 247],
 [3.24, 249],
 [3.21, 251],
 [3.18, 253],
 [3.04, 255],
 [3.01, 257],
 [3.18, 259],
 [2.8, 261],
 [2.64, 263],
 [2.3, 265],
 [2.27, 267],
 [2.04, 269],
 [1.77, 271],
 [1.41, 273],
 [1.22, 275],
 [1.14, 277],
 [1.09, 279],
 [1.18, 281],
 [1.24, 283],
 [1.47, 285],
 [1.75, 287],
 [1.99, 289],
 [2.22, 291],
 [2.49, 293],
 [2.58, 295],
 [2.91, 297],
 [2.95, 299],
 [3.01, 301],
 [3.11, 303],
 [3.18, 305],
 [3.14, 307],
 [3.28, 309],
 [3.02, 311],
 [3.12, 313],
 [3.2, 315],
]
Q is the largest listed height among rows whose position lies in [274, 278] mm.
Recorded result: 1.22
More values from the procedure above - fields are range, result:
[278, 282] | 1.18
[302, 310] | 3.28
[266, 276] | 2.27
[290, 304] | 3.11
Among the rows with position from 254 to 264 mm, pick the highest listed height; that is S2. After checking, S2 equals 3.18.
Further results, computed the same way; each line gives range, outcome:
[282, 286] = 1.47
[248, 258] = 3.24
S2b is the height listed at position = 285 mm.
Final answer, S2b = 1.47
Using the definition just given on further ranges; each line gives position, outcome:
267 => 2.27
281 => 1.18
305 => 3.18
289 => 1.99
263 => 2.64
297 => 2.91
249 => 3.24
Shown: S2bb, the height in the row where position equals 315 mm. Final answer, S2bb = 3.2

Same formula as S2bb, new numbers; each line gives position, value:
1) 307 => 3.14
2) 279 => 1.09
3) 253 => 3.18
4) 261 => 2.8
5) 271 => 1.77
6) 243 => 3.14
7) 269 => 2.04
